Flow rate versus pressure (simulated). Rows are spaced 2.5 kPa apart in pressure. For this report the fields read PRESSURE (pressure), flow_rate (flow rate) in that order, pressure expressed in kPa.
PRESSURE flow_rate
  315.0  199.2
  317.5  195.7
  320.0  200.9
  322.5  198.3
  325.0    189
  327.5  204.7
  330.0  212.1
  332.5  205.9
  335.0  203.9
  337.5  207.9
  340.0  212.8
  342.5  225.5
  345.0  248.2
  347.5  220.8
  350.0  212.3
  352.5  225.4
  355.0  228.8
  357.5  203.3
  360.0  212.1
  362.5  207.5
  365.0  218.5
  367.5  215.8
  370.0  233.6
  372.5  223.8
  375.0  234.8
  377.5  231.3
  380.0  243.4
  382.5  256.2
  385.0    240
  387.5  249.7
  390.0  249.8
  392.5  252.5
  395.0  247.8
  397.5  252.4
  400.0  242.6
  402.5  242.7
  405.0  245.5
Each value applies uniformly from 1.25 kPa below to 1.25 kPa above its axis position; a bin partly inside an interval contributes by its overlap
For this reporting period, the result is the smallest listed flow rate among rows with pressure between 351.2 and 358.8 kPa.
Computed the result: 203.3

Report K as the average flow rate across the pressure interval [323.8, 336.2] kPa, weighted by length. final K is 203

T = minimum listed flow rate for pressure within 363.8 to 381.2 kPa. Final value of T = 215.8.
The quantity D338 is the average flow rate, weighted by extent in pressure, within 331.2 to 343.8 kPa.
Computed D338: 211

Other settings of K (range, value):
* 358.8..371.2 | 217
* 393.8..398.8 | 250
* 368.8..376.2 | 231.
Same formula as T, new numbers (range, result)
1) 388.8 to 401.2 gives 242.6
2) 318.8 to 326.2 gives 189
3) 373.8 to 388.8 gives 231.3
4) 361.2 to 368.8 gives 207.5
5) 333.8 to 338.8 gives 203.9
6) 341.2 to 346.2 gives 225.5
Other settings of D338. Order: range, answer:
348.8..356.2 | 222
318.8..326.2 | 196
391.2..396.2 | 250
